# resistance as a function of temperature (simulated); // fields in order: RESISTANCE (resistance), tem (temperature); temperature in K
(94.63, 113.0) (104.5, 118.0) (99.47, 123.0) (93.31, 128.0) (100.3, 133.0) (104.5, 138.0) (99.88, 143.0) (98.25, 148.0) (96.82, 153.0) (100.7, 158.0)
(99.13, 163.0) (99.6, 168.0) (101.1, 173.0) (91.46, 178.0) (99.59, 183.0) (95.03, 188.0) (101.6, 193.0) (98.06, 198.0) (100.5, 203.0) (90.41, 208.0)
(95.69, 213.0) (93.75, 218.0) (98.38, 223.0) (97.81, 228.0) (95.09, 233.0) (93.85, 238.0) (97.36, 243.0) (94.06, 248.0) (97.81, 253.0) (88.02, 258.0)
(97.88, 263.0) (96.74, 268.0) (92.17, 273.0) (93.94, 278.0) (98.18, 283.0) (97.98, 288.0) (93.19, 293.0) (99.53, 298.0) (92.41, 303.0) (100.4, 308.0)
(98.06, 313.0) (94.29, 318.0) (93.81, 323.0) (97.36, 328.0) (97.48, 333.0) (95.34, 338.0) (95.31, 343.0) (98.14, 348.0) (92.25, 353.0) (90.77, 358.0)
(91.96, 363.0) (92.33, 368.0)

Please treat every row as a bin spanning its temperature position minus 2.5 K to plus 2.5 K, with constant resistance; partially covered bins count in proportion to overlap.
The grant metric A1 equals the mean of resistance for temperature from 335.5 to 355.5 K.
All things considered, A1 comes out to 95.3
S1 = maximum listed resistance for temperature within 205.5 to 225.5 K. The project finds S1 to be 98.38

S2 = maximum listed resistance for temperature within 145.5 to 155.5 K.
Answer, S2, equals 98.25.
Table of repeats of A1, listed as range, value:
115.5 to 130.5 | 99.1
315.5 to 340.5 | 95.7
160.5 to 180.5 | 97.8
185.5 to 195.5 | 98.3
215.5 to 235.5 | 96.3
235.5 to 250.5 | 95.1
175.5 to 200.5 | 97.1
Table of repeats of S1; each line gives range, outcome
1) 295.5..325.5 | 100.4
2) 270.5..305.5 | 99.53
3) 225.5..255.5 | 97.81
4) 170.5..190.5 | 101.1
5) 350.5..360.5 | 92.25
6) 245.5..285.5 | 98.18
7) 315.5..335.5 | 97.48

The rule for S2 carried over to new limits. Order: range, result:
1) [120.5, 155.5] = 104.5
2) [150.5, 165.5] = 100.7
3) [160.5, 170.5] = 99.6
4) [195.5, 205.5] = 100.5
